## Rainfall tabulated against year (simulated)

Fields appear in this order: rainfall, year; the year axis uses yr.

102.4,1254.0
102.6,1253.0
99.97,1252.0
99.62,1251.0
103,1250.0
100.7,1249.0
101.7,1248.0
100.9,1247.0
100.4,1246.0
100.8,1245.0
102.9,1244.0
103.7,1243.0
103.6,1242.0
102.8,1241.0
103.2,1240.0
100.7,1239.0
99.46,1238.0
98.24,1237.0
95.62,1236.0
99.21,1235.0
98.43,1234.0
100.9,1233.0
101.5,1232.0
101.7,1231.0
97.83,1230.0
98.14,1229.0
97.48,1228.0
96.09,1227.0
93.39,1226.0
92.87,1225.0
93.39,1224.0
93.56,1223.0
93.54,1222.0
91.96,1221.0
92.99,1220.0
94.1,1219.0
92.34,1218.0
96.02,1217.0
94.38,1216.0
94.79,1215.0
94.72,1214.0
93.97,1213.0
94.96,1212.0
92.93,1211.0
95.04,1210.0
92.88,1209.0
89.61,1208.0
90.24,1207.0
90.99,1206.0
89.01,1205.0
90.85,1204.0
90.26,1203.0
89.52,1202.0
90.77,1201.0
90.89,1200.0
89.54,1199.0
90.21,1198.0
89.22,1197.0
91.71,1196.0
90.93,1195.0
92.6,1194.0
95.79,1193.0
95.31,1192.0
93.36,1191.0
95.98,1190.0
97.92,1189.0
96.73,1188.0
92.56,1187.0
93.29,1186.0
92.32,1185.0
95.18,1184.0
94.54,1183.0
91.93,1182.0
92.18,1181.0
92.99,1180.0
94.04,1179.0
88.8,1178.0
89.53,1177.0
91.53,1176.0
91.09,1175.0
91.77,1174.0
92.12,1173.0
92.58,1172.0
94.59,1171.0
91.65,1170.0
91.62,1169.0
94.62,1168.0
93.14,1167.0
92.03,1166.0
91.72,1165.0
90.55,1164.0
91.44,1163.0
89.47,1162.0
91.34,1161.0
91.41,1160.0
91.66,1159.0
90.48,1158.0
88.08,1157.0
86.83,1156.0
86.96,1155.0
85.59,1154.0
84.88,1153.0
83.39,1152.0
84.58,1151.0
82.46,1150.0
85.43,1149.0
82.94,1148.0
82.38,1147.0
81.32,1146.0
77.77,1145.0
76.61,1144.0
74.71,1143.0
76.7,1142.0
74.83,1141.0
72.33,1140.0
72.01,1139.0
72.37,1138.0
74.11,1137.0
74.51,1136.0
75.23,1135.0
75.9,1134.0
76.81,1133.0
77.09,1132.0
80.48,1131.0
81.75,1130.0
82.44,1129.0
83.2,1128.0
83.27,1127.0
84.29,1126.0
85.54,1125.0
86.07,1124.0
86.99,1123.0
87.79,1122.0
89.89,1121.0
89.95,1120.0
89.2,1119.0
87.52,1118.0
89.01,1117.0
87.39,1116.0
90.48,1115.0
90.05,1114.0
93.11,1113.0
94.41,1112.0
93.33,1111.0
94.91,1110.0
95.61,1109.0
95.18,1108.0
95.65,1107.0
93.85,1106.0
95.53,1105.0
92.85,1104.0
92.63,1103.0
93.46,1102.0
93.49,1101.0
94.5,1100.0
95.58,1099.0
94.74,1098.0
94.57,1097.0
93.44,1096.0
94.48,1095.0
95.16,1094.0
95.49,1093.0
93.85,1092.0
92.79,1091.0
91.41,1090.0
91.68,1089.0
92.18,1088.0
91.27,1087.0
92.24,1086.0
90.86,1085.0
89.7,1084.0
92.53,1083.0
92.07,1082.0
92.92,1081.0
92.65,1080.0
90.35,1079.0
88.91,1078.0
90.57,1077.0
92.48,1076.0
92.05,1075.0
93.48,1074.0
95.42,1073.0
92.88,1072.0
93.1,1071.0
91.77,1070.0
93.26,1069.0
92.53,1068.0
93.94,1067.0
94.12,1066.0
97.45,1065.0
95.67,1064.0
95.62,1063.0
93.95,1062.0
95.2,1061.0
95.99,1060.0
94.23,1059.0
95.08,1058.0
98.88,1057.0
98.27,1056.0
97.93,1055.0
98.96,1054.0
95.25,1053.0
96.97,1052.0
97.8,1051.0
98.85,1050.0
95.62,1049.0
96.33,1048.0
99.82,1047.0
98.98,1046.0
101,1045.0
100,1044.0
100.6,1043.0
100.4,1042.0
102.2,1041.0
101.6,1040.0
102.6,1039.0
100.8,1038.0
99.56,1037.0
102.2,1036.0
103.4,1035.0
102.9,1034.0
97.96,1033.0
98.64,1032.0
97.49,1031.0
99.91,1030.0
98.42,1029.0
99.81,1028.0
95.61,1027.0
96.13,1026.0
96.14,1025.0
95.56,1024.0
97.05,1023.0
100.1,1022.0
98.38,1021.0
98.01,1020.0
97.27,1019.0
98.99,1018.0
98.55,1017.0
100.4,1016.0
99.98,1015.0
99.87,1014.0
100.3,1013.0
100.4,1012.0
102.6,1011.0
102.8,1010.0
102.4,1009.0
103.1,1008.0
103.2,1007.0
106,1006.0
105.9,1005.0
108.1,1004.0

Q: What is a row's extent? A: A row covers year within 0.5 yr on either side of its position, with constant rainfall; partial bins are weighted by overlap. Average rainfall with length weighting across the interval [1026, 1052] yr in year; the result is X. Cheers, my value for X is 99.6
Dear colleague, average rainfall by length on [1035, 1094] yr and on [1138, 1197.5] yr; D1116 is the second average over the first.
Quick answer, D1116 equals 0.93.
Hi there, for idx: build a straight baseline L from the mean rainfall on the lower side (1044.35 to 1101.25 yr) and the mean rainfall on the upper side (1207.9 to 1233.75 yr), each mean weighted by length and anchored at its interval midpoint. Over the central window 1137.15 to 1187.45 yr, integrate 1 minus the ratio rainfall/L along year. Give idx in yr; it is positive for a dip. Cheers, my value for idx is 4.0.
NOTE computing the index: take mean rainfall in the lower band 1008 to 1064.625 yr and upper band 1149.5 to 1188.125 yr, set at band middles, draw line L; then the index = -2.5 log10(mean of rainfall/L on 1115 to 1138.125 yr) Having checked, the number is 0.13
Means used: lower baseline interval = 98.8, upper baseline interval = 90.8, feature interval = 83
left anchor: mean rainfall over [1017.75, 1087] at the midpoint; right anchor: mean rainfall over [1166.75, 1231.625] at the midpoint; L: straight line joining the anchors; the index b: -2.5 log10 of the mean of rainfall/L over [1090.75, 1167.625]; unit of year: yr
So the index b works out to 0.09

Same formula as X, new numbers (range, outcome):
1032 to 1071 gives 97.8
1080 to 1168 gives 87.7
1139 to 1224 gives 90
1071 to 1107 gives 93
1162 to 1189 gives 92.5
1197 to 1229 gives 92.7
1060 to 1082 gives 93.3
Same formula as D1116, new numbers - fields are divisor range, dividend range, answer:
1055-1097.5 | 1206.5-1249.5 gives 1.04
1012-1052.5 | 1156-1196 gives 0.93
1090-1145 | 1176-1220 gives 1.07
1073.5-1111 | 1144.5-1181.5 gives 0.96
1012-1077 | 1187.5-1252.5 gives 0.98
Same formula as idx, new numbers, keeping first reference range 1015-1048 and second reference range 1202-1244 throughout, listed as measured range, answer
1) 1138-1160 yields 3.4 yr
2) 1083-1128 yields 2.9 yr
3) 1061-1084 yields 1.3 yr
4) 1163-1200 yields 1.5 yr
